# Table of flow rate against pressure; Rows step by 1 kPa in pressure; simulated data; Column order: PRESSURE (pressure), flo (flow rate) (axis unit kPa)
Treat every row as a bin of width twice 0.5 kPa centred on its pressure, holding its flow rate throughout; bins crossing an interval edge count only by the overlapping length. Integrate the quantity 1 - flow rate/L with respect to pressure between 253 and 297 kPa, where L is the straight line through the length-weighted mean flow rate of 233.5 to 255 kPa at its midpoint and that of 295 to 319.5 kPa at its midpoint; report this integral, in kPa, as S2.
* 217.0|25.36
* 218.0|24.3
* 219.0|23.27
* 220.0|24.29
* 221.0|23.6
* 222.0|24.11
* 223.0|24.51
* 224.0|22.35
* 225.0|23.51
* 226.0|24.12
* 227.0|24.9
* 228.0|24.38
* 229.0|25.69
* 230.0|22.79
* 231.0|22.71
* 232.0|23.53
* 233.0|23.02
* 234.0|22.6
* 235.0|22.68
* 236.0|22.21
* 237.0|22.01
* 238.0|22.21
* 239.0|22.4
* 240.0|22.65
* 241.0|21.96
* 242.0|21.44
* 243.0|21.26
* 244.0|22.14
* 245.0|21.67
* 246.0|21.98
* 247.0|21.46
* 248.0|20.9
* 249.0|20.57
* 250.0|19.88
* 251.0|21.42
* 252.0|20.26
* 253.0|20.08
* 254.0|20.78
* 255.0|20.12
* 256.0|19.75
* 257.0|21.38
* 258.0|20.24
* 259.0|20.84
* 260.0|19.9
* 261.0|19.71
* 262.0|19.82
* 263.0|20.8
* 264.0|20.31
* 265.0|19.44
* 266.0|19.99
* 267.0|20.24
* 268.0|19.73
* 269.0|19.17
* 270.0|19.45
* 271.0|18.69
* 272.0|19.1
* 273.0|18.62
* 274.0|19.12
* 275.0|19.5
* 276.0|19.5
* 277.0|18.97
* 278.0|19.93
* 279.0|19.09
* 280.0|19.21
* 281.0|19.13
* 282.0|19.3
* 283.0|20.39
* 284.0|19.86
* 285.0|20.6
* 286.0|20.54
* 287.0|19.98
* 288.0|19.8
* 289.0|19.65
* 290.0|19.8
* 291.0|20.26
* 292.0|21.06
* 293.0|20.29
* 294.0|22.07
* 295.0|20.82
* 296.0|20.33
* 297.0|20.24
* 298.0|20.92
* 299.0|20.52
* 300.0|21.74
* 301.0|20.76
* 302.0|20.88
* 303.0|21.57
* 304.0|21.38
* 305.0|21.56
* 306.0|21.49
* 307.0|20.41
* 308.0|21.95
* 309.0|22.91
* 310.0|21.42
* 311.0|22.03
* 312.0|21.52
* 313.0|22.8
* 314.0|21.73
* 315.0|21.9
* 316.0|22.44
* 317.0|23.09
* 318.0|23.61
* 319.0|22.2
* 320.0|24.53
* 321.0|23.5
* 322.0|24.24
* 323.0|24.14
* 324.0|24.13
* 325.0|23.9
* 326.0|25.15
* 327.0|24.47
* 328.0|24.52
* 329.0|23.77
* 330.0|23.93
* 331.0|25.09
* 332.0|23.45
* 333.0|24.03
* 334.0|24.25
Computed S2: 3.3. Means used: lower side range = 21.5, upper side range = 21.6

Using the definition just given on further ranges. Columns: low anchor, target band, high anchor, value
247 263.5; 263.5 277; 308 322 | 1.00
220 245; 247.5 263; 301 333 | 1.75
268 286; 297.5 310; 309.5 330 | 0.28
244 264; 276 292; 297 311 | 0.95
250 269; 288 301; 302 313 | 0.40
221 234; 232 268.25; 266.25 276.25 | 0.61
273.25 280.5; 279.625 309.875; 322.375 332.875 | 0.54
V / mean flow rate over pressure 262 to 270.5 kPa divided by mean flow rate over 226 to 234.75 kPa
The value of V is 0.84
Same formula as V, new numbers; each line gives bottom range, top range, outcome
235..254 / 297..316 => 1.00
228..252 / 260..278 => 0.88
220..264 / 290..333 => 1.02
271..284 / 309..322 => 1.17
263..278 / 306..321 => 1.15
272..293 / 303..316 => 1.10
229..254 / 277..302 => 0.93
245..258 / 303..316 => 1.05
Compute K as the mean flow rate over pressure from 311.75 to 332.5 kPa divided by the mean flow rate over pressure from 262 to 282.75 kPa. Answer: 1.2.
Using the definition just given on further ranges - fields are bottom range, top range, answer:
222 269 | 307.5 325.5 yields 1.06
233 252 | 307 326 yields 1.05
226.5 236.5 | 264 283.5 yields 0.83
